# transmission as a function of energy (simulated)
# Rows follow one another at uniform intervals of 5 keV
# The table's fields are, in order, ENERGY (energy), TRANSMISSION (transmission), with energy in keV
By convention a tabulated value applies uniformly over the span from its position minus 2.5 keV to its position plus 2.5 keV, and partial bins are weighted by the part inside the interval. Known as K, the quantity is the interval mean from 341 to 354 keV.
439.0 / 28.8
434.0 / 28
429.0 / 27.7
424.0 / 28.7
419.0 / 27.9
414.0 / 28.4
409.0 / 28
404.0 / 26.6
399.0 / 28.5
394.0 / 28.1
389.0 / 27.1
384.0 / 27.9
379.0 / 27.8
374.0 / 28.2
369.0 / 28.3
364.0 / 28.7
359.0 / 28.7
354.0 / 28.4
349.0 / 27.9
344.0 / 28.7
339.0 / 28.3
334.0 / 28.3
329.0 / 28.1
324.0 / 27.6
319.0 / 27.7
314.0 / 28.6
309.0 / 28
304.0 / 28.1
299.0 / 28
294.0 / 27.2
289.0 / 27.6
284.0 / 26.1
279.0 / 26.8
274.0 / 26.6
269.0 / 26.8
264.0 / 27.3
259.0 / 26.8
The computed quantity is 28.3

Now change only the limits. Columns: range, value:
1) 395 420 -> 27.9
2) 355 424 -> 28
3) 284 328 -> 27.8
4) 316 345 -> 28.1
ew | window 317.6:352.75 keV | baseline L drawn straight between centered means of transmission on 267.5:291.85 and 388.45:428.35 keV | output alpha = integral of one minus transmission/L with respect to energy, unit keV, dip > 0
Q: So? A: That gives -1.1 keV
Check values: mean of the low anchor 26.8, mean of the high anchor 27.9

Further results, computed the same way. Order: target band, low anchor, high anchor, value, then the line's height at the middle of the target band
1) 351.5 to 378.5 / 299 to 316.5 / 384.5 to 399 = -0.5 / 27.9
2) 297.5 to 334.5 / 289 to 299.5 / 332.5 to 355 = -0.2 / 27.9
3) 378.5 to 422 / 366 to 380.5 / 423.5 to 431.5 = 0.4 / 28.1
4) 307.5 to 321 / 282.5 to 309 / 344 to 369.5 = -0.2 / 27.8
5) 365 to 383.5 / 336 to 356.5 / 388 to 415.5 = 0.0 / 28.1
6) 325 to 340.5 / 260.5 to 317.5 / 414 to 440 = -0.3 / 27.6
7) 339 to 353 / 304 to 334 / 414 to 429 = -0.1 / 28.1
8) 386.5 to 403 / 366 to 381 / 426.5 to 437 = 0.2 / 28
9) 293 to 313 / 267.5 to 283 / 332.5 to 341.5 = -0.4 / 27.4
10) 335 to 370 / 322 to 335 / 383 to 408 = -0.7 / 27.9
